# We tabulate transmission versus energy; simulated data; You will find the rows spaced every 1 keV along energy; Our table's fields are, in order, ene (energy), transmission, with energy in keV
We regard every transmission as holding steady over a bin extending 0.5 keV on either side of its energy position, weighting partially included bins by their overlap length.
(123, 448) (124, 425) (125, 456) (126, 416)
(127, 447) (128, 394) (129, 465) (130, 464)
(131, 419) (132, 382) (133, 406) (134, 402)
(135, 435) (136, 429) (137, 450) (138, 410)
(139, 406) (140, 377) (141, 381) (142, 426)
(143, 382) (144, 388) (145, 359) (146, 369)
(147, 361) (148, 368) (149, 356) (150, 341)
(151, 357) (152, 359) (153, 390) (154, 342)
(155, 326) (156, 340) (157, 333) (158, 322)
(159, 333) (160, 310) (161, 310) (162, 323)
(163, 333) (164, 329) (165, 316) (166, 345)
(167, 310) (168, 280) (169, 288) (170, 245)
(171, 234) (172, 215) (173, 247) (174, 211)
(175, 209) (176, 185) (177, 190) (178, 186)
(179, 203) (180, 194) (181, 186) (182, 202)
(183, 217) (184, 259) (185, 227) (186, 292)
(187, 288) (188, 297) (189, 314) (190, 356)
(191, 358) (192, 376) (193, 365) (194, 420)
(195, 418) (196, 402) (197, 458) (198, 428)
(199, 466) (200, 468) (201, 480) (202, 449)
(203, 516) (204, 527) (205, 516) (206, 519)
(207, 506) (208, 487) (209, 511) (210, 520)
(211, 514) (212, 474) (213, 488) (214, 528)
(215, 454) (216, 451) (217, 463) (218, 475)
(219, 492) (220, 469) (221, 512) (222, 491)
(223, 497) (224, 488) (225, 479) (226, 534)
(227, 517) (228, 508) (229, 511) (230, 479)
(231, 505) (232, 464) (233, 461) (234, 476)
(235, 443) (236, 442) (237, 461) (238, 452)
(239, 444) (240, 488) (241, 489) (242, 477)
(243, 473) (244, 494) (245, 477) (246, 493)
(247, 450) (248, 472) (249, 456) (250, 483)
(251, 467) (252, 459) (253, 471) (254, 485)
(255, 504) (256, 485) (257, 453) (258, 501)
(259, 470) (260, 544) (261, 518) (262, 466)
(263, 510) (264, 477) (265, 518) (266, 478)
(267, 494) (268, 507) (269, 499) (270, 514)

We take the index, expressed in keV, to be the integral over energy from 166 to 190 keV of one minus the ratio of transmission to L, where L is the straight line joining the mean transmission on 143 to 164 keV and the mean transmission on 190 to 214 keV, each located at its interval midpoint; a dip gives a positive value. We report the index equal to 9.6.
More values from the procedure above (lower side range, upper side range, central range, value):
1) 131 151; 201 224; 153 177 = 7.5 keV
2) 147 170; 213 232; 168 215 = 7.2 keV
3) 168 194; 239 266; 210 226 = -4.9 keV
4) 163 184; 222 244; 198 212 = -4.8 keV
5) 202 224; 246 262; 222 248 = 0.4 keV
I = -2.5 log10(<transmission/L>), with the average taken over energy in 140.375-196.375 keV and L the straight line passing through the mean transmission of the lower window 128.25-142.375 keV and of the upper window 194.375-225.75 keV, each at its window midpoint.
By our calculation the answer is 0.40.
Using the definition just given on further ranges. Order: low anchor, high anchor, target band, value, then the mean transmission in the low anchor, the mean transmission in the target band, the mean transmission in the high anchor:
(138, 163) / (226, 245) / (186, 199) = 0.12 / 357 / 374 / 478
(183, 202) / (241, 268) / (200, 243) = -0.16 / 369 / 487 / 484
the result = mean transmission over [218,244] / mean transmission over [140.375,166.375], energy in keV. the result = 1.4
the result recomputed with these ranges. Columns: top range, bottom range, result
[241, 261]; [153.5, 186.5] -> 1.79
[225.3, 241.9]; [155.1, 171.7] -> 1.55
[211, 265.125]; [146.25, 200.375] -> 1.55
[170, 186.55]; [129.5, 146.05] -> 0.53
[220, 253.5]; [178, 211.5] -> 1.25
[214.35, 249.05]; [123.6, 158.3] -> 1.22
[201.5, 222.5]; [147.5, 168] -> 1.47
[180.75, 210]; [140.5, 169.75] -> 1.15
